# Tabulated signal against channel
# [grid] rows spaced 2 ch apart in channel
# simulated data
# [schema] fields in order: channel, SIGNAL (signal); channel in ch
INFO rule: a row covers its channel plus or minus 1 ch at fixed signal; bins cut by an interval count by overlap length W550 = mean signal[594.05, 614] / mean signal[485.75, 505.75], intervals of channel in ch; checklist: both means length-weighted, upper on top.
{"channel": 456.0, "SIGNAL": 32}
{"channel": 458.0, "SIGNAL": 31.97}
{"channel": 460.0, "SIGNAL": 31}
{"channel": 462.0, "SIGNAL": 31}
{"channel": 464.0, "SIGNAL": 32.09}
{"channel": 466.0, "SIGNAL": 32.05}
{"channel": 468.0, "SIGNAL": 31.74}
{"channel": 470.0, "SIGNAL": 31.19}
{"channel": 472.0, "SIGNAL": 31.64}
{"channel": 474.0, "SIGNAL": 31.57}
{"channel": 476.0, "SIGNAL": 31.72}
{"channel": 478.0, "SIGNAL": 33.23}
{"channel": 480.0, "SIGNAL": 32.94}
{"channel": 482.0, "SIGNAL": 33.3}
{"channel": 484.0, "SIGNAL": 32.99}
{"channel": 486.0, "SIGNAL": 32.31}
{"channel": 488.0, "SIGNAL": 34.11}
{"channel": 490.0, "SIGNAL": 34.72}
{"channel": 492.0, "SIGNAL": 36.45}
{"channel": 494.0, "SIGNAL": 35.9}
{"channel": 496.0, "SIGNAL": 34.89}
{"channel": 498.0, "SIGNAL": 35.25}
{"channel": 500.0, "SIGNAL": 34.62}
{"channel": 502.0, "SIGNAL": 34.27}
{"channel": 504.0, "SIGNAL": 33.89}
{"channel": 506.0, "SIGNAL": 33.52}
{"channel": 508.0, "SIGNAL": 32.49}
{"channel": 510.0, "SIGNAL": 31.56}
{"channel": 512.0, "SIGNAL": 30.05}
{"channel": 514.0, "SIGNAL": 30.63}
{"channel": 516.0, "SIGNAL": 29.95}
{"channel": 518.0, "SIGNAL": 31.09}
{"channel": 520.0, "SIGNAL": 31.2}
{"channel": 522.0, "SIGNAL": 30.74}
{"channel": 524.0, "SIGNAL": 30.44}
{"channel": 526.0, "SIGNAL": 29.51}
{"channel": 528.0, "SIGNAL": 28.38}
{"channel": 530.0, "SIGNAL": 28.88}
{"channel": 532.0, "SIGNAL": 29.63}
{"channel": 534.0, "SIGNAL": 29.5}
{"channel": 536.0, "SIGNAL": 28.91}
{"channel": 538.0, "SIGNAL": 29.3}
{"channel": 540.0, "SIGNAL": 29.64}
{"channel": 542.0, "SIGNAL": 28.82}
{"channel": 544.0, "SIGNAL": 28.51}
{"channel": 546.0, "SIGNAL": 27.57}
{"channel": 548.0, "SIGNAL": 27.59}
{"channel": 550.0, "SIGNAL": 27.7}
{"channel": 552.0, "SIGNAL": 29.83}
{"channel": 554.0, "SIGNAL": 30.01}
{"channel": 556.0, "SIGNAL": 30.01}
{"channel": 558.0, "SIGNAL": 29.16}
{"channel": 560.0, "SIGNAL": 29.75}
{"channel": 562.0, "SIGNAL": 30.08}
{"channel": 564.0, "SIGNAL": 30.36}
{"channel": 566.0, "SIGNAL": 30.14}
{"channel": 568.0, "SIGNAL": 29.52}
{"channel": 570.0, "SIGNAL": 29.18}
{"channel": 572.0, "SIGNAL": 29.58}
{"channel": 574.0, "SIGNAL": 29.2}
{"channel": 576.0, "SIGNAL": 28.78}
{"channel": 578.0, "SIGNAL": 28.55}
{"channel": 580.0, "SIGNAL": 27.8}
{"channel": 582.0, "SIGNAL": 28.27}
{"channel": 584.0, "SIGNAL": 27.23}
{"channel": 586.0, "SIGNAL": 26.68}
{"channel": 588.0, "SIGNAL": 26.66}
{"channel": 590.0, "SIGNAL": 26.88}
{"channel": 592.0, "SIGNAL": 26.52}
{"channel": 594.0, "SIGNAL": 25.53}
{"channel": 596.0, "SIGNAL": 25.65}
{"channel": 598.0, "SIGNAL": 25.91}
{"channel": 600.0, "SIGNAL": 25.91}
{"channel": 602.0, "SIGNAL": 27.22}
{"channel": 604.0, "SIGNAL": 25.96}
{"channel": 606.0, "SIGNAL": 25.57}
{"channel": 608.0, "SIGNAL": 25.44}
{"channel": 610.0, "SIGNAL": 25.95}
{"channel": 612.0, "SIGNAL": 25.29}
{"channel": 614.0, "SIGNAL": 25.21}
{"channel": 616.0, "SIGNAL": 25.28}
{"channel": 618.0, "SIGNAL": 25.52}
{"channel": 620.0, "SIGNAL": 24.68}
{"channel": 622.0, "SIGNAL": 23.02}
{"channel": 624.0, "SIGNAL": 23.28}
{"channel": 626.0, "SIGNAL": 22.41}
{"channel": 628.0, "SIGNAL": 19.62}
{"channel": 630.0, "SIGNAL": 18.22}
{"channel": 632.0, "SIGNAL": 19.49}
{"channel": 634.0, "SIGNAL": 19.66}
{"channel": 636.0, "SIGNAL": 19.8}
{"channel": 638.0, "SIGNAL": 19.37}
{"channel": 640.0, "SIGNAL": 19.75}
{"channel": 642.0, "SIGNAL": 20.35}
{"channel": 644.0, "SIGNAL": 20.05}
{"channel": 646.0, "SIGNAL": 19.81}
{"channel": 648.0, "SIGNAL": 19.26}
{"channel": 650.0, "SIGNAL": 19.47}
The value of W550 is 0.7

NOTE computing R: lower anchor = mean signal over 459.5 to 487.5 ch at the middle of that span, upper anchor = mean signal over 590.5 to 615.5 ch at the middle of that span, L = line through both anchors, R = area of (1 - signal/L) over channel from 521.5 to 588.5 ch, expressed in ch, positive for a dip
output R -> -2.0 ch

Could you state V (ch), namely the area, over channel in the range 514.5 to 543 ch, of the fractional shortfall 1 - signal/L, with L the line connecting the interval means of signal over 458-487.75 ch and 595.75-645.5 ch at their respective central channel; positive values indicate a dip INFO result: -1.0 ch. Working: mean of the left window 32.1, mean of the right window 23.1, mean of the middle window 29.7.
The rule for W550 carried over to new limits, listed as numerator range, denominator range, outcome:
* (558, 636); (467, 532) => 0.81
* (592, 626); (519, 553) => 0.87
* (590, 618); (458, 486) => 0.81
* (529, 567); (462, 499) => 0.88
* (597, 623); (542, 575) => 0.87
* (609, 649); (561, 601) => 0.78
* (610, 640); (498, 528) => 0.70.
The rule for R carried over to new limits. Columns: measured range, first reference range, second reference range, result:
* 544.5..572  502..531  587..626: -0.9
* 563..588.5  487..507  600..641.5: -1.2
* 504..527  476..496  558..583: 0.8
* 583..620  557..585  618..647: -1.5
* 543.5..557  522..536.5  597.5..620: -0.1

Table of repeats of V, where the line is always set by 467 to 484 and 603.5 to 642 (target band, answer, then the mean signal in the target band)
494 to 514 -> -2.0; 33.4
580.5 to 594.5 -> -1.1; 26.9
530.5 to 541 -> -0.4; 29.4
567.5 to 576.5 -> -1.1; 29.3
